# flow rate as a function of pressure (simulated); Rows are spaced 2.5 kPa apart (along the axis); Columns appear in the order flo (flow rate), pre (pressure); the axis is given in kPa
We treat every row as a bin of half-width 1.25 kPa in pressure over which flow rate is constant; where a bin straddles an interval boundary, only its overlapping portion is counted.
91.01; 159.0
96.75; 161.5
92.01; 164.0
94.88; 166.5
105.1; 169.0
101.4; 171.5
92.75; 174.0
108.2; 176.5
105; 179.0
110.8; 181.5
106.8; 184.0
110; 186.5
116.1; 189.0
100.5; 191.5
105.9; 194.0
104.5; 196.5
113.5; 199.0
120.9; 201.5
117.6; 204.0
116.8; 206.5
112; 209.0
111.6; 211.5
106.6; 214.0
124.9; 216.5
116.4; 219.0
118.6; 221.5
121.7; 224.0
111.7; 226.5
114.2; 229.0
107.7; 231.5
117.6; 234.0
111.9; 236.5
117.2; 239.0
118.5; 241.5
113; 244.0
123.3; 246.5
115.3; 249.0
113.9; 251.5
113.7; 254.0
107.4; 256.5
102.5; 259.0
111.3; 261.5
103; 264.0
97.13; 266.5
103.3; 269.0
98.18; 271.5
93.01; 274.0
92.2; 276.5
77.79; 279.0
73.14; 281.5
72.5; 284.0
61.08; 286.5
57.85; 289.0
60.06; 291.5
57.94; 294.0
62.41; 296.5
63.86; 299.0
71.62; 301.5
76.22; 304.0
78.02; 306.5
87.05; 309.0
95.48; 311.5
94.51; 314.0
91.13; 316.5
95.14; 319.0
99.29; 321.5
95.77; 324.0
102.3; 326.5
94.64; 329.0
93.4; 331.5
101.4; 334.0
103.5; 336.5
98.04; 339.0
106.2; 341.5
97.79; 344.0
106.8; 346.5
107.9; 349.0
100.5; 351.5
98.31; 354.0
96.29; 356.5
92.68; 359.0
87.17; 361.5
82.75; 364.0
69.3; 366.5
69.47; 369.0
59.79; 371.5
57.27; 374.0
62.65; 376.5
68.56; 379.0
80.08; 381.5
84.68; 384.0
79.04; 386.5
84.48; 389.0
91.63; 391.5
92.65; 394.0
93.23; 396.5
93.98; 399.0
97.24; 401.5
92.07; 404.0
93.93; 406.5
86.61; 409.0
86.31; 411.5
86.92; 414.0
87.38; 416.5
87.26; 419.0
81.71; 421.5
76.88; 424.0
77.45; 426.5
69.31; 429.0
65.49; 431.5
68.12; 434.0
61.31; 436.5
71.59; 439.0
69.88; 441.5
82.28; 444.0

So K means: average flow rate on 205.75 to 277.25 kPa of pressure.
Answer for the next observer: 111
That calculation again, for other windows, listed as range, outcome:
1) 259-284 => 93.7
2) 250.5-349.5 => 90.3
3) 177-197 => 108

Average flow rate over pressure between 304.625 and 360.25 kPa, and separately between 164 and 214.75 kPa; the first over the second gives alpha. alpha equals 0.90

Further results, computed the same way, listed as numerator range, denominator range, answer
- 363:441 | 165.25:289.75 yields 0.75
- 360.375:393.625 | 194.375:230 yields 0.66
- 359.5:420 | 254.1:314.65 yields 0.98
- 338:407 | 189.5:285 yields 0.81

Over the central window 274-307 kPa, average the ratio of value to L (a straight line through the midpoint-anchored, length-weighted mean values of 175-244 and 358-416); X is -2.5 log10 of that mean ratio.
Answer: 0.37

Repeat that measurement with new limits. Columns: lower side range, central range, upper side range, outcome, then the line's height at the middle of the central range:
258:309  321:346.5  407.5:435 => -0.234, 80.3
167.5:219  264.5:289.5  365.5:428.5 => 0.170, 98.1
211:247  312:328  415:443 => 0.006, 96.8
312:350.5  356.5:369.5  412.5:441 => 0.113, 91.3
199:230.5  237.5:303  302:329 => 0.128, 102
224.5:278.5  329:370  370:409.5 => -0.054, 89.9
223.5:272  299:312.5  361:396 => 0.197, 95.8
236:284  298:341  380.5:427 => 0.064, 96.8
